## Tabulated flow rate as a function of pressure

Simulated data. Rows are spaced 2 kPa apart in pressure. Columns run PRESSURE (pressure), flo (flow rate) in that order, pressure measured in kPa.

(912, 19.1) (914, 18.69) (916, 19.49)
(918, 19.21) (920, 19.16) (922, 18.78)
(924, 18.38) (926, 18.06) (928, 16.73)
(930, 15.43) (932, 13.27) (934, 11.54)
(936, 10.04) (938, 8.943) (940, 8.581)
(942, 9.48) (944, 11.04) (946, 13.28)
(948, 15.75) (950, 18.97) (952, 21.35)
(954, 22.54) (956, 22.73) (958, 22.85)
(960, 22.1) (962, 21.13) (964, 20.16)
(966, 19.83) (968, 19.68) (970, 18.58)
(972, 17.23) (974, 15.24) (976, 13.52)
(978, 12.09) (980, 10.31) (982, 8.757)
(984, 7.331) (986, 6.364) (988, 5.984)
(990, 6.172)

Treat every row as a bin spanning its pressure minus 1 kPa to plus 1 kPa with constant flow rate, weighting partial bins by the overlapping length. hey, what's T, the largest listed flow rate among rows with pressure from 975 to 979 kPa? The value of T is 13.52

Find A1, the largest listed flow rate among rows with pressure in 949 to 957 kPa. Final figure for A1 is 22.73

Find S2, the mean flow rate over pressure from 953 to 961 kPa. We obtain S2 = 22.6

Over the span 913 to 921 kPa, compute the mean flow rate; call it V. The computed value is 19.1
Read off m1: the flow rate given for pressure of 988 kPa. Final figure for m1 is 5.984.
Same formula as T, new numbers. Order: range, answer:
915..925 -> 19.49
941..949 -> 15.75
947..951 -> 18.97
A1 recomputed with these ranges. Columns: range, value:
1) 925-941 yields 18.06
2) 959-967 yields 22.1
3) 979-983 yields 10.31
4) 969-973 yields 18.58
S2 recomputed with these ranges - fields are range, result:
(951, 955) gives 21.9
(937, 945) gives 9.51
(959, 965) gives 21.1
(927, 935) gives 14.2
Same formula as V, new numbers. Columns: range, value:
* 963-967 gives 20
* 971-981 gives 13.7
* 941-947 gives 11.3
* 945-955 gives 18.4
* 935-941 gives 9.19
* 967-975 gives 17.7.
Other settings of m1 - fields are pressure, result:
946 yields 13.28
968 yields 19.68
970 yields 18.58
